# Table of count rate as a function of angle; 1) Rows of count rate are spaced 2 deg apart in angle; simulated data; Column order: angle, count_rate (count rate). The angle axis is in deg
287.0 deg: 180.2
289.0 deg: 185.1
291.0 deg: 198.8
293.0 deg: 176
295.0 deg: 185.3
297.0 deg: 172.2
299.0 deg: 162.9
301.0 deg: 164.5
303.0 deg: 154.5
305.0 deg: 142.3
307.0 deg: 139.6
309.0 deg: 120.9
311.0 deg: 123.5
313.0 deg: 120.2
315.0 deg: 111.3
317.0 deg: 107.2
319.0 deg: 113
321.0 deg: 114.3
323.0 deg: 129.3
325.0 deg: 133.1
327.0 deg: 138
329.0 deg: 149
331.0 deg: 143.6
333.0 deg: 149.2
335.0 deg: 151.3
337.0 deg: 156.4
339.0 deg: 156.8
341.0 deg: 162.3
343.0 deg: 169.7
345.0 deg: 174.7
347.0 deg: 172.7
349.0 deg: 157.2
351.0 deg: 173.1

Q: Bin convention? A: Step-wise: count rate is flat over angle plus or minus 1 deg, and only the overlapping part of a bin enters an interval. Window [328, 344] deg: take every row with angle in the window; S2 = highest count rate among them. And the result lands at 169.7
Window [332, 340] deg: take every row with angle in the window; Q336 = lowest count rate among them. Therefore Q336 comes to 149.2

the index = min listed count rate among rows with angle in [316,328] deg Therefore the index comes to 107.2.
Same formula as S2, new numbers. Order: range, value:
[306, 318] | 139.6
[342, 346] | 174.7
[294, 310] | 185.3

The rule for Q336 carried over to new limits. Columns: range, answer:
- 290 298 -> 172.2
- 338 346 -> 156.8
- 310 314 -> 120.2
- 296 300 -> 162.9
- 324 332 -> 133.1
